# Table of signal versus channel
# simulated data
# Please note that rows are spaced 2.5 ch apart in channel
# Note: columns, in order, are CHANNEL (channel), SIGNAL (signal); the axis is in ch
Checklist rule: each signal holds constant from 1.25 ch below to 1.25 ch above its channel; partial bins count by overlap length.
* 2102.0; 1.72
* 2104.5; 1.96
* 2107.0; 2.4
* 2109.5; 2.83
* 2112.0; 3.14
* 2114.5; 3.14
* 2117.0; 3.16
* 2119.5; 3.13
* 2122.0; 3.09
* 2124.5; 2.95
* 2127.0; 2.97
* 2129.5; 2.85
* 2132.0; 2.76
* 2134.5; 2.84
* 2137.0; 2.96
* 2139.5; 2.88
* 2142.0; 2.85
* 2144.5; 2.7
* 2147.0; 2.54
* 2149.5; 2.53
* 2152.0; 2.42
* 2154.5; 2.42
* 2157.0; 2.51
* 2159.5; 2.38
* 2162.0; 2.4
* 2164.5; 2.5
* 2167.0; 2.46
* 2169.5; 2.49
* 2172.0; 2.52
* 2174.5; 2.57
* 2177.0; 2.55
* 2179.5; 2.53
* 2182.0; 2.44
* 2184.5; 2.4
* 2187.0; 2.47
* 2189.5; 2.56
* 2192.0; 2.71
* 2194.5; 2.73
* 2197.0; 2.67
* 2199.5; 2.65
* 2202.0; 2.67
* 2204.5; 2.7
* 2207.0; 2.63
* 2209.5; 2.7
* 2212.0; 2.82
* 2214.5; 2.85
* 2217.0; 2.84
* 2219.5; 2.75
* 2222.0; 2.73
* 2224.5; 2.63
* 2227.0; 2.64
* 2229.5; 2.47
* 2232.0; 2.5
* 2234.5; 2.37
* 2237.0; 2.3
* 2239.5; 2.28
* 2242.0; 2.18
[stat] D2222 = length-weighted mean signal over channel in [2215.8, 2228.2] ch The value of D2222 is 2.72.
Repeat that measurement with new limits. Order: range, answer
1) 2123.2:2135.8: 2.88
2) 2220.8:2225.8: 2.68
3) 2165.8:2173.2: 2.49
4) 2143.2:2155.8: 2.52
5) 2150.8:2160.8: 2.43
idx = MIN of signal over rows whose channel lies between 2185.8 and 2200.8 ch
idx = 2.47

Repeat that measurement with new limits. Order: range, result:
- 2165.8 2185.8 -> 2.4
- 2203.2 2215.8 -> 2.63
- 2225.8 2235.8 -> 2.37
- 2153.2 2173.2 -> 2.38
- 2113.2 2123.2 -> 3.09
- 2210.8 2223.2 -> 2.73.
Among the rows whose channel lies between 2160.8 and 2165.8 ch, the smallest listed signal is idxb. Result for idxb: 2.4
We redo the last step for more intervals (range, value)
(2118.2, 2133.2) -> 2.76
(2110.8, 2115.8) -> 3.14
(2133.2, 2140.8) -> 2.84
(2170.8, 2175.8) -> 2.52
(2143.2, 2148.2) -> 2.54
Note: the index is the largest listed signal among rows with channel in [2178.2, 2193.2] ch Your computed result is 2.71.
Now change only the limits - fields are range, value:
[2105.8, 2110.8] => 2.83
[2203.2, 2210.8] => 2.7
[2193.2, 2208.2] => 2.73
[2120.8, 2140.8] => 3.09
